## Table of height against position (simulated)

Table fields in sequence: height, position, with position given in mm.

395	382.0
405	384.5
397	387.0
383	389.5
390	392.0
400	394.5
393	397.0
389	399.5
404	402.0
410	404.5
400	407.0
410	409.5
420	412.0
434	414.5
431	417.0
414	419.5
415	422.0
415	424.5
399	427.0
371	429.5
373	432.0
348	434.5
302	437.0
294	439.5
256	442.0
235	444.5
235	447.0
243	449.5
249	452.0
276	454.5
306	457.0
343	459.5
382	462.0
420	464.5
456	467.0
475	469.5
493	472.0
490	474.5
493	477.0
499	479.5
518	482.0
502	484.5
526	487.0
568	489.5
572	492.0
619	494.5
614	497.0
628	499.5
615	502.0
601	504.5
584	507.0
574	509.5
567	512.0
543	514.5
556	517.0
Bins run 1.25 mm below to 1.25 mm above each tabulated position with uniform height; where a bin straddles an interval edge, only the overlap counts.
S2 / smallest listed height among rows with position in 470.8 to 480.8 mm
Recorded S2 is 490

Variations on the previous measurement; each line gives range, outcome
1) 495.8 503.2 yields 614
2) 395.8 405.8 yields 389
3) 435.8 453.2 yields 235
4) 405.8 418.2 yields 400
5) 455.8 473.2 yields 306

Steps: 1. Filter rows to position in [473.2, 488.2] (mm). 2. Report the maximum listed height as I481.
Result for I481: 526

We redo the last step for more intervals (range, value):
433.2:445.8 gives 348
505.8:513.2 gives 584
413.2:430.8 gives 434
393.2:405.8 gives 410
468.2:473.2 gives 493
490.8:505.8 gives 628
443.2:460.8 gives 343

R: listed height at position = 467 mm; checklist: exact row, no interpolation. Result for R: 456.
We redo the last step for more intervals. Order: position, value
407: 400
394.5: 400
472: 493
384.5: 405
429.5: 371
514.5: 543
